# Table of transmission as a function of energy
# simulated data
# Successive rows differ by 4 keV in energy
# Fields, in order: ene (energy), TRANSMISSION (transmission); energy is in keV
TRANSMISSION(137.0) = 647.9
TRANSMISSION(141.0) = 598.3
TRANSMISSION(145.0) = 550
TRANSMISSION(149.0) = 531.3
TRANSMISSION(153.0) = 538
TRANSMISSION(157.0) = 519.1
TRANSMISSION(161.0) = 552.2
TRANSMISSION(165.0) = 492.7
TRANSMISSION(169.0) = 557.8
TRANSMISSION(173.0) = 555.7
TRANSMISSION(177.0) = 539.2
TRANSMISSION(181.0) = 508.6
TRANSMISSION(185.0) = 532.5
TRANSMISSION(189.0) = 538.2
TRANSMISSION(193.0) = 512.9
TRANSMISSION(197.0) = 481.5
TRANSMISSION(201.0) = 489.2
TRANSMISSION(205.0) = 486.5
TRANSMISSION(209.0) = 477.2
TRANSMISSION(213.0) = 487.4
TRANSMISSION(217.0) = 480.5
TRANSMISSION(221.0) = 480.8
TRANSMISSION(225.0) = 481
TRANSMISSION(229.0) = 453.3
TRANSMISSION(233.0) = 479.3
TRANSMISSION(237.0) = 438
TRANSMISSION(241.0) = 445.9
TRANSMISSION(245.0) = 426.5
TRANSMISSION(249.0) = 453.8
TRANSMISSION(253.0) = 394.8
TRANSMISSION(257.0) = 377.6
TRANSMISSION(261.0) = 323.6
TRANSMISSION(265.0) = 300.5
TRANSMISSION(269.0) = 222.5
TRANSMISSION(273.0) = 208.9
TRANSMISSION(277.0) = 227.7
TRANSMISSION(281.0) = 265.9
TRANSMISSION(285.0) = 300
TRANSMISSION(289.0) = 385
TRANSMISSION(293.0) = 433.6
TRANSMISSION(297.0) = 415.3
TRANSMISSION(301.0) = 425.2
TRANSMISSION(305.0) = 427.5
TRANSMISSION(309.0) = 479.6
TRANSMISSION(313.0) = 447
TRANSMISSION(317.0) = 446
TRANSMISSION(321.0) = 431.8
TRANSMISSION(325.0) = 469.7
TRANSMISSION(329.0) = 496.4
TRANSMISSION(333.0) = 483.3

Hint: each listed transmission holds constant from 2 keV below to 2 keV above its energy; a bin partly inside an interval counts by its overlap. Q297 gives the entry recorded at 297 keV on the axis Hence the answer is 415.3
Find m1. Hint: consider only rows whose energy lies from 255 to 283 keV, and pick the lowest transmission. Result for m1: 208.9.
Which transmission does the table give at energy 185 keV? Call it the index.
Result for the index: 532.5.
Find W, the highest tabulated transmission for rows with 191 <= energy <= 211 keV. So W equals 512.9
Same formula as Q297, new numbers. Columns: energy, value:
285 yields 300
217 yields 480.5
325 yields 469.7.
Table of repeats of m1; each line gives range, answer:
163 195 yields 492.7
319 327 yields 431.8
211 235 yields 453.3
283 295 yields 300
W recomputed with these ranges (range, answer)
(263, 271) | 300.5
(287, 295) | 433.6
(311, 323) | 447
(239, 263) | 453.8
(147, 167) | 552.2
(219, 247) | 481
